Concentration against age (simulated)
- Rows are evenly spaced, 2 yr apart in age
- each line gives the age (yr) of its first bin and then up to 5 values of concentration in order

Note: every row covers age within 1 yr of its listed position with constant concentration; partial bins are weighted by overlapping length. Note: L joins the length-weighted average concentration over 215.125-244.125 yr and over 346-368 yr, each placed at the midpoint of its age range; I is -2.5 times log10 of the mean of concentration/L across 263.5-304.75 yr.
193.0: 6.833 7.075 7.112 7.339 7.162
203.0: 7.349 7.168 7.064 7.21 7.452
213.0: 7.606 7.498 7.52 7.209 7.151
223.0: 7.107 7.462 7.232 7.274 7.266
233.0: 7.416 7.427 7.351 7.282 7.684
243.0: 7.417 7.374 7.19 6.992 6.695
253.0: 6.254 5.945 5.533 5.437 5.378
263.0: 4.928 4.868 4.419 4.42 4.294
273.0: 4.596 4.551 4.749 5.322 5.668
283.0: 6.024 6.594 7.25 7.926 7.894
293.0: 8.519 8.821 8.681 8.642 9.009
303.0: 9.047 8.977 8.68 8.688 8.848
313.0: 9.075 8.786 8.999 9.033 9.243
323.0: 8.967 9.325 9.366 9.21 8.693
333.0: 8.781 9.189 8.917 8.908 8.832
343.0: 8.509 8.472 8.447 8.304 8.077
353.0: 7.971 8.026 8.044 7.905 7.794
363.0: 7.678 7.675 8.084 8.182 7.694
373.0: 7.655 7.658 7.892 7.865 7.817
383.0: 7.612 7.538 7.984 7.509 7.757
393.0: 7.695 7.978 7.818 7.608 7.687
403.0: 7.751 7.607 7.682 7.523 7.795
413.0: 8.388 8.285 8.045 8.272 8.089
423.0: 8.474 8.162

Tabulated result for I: 0.16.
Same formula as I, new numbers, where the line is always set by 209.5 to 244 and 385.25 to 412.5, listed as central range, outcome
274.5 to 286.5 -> 0.315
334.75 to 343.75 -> -0.165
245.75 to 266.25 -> 0.247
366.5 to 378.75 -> -0.025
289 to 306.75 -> -0.153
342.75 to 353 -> -0.094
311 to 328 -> -0.199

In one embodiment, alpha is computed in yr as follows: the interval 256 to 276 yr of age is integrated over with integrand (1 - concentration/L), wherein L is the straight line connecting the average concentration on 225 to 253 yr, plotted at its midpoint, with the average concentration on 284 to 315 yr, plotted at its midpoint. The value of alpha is 7.5 yr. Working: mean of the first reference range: 7.25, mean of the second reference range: 8.45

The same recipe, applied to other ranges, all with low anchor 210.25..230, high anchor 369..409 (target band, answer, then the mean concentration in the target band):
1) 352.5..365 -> -0.4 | 7.88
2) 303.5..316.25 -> -2.2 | 8.85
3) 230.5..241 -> 0.0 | 7.38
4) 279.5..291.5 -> 1.1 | 6.79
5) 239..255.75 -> 1.0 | 6.98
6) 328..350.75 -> -3.3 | 8.73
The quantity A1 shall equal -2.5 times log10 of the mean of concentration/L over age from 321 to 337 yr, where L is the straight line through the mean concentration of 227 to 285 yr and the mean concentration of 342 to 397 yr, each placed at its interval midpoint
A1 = -0.24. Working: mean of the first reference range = 6.09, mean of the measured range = 9.08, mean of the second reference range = 7.92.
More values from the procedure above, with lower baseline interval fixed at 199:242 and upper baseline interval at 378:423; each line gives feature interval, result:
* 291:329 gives -0.17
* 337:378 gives -0.05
